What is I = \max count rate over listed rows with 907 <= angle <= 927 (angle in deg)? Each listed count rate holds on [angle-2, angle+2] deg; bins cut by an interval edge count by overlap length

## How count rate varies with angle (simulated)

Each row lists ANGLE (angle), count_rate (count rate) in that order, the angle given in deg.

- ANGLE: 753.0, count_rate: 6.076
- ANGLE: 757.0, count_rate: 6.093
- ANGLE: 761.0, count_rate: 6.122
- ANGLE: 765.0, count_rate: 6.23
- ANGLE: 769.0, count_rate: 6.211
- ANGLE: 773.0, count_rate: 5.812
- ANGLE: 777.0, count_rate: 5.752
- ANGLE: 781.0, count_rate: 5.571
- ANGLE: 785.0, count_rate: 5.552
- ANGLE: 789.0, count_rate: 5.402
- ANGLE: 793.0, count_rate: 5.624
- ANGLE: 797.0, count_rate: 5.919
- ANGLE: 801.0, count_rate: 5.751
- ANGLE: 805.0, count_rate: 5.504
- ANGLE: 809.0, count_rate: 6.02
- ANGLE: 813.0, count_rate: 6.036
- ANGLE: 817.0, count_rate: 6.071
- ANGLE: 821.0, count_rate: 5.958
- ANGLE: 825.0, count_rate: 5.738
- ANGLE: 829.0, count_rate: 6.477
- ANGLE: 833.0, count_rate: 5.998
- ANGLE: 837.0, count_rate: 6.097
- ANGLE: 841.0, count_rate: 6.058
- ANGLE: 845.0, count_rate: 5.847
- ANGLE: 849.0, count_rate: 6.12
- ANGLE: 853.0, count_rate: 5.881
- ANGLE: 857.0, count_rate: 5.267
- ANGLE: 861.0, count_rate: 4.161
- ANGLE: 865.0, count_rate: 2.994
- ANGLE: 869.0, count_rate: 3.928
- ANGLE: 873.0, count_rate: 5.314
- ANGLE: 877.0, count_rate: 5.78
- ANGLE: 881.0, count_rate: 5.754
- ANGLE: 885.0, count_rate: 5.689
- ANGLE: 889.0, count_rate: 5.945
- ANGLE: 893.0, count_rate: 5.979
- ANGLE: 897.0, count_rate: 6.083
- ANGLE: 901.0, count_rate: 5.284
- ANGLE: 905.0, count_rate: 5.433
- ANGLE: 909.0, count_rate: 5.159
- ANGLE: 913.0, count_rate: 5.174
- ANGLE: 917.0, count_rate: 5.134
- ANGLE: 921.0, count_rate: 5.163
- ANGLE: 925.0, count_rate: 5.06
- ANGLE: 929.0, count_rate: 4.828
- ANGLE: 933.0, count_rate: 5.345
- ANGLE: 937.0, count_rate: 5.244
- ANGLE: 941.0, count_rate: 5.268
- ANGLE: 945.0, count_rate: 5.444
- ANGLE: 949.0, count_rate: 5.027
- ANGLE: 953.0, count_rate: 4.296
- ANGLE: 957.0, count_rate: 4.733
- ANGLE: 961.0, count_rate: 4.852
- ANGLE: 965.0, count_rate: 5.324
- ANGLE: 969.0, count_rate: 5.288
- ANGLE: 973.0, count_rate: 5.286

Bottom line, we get 5.174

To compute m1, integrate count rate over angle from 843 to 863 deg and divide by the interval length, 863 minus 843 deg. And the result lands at 5.46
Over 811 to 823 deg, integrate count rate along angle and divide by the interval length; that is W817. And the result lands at 6.02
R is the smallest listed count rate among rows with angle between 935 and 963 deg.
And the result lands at 4.296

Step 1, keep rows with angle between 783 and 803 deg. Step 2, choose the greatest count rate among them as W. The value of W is 5.919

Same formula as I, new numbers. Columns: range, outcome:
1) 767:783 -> 6.211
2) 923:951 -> 5.444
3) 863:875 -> 5.314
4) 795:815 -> 6.036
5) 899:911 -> 5.433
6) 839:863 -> 6.12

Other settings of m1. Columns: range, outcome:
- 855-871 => 4.09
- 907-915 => 5.17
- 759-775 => 6.09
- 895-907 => 5.6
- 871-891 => 5.7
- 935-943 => 5.26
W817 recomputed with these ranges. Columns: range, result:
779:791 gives 5.51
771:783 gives 5.71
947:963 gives 4.73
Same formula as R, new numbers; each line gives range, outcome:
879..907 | 5.284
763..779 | 5.752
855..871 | 2.994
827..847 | 5.847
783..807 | 5.402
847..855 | 5.881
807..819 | 6.02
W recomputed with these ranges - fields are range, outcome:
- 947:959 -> 5.027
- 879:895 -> 5.979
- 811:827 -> 6.071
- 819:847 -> 6.477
